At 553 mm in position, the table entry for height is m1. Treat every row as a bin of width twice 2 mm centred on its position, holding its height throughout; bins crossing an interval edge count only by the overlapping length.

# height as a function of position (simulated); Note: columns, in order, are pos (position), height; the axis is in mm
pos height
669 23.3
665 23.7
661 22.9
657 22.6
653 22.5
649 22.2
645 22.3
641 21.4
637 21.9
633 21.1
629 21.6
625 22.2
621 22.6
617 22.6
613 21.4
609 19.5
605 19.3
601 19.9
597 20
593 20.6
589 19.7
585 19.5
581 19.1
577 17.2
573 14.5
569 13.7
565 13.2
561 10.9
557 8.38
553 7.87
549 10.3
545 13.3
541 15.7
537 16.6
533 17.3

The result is 7.87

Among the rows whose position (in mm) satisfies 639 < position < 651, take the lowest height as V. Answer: 21.4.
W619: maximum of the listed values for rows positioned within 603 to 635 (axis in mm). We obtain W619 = 22.6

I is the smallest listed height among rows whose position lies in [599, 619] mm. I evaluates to 19.3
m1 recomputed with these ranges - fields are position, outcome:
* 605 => 19.3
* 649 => 22.2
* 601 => 19.9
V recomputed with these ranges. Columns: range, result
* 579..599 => 19.1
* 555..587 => 8.38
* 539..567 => 7.87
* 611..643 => 21.1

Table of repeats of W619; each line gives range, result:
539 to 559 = 15.7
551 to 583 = 19.1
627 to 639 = 21.9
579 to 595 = 20.6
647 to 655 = 22.5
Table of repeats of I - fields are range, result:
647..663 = 22.2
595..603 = 19.9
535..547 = 13.3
